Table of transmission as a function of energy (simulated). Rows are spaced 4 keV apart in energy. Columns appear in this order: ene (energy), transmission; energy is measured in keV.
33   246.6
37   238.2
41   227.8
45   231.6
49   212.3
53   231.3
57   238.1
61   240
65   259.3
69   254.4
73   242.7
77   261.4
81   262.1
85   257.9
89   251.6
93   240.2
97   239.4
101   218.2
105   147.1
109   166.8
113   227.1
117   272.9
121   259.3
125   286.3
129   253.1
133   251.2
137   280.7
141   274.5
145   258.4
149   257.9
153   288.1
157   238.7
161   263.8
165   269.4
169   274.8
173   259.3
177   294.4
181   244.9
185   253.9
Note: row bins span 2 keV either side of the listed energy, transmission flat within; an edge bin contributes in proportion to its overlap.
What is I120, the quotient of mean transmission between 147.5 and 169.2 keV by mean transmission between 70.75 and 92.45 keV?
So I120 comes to 1.0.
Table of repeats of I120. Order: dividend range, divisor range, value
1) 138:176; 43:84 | 1.09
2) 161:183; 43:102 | 1.10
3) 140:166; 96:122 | 1.22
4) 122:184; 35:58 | 1.16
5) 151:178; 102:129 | 1.18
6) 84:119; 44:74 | 0.94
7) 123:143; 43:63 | 1.17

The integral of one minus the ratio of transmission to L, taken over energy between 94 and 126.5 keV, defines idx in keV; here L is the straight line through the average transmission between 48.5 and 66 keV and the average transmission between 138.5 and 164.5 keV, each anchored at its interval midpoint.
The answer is 3.3 keV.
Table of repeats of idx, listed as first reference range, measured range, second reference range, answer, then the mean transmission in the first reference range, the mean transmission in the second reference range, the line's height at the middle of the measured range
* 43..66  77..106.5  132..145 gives 1.73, 234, 269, 250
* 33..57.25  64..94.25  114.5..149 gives -1.17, 231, 266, 245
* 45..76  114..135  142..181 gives -0.51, 240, 266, 257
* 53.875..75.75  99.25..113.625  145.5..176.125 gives 3.89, 247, 265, 255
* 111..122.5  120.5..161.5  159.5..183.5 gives -0.90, 253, 268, 259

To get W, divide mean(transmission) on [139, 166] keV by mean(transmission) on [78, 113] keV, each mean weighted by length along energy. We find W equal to 1.2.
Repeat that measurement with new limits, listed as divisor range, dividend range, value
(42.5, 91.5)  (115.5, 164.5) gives 1.08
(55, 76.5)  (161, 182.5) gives 1.08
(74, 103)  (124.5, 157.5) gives 1.08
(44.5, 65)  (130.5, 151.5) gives 1.13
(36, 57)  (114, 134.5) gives 1.15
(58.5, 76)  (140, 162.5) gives 1.05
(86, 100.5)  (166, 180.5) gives 1.13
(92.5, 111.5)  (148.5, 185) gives 1.33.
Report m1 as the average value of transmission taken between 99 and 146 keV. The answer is 241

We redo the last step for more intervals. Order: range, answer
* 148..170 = 265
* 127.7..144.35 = 265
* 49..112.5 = 233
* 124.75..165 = 265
